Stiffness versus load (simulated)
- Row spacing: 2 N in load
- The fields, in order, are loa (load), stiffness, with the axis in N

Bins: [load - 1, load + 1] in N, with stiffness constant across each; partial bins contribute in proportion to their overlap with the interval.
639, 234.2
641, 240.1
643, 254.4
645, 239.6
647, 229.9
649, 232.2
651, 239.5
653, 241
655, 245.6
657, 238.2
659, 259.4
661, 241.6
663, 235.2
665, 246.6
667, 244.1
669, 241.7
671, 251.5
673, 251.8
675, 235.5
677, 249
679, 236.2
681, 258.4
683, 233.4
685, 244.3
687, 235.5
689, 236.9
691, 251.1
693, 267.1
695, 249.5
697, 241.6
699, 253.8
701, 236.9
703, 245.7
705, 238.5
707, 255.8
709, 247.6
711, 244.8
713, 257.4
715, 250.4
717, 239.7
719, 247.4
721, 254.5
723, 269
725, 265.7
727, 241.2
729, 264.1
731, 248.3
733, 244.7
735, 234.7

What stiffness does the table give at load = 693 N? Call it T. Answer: 267.1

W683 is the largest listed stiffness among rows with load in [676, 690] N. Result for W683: 258.4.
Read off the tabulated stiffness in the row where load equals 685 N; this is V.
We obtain 244.3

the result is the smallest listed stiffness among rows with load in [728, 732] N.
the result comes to 248.3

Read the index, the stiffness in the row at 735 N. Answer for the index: 234.7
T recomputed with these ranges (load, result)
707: 255.8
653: 241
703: 245.7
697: 241.6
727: 241.2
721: 254.5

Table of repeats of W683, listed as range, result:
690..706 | 267.1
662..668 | 246.6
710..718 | 257.4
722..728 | 269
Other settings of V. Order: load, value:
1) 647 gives 229.9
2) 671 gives 251.5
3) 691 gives 251.1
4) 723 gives 269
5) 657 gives 238.2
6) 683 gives 233.4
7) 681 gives 258.4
